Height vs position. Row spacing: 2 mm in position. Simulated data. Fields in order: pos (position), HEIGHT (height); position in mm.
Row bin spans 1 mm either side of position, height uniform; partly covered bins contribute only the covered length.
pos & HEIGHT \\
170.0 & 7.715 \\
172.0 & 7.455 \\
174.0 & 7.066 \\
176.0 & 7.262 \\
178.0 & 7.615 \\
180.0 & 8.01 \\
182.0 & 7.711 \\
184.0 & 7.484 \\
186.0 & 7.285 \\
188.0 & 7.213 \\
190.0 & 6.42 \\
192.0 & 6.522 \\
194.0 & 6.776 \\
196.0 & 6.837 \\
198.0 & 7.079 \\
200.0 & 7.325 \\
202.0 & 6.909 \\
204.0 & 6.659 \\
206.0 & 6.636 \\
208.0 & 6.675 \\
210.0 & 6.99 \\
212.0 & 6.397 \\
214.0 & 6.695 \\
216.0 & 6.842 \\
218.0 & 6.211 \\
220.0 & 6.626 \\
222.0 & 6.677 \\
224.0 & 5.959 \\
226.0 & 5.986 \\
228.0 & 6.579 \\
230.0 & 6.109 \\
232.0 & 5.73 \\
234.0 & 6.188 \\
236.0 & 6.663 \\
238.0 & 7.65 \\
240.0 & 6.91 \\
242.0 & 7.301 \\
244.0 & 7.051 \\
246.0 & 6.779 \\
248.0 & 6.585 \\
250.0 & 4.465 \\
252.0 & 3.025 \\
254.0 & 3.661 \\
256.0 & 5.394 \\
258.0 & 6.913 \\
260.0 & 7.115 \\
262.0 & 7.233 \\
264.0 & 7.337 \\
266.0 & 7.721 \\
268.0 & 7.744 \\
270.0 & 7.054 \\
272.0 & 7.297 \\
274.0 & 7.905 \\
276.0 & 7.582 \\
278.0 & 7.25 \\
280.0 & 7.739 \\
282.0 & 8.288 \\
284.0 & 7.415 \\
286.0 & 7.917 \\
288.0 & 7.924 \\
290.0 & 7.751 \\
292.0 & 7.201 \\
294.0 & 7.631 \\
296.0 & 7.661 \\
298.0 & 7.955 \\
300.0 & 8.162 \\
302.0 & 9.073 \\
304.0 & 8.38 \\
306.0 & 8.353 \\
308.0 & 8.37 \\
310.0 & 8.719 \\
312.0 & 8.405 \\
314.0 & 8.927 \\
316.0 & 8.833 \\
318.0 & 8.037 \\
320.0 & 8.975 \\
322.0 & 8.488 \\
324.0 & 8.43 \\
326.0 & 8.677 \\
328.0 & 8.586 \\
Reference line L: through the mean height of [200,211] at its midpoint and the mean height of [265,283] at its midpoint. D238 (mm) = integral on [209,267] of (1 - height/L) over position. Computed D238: 6.6 mm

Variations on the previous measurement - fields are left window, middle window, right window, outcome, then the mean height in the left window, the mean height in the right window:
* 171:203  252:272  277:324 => 3.3 mm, 7.19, 8.16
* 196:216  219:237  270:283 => 2.0 mm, 6.82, 7.63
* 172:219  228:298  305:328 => 8.8 mm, 6.99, 8.57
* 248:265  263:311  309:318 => -4.1 mm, 5.7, 8.64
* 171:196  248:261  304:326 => 4.5 mm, 7.22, 8.55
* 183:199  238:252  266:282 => 1.9 mm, 6.95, 7.57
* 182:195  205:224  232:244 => 0.9 mm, 7.01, 6.85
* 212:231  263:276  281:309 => -0.1 mm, 6.41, 8.01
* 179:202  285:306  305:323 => 0.9 mm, 7.14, 8.57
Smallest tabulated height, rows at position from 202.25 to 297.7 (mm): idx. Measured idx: 3.025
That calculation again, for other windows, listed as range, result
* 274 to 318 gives 7.201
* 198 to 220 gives 6.211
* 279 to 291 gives 7.415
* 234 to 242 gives 6.188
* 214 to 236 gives 5.73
